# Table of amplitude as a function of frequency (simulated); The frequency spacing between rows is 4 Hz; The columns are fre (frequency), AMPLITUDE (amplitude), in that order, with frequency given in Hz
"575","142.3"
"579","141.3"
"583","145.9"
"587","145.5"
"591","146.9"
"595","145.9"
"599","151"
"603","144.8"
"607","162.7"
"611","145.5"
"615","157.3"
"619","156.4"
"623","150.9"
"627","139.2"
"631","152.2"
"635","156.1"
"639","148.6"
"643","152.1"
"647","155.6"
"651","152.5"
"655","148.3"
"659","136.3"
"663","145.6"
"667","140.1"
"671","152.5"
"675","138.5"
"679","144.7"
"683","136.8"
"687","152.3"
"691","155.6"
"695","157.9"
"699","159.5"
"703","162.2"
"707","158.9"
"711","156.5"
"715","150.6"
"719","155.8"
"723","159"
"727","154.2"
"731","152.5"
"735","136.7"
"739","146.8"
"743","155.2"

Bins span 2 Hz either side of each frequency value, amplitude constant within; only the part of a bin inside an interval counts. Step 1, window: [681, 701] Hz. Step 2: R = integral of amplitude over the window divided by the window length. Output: 152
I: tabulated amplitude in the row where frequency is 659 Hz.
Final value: 136.3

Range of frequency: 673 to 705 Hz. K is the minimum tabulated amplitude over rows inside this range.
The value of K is 136.8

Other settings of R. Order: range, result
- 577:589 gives 144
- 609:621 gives 153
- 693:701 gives 159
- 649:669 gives 145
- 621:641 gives 149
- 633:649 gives 153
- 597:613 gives 151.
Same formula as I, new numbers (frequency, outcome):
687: 152.3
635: 156.1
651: 152.5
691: 155.6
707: 158.9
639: 148.6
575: 142.3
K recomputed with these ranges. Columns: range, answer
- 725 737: 136.7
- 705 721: 150.6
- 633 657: 148.3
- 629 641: 148.6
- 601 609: 144.8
